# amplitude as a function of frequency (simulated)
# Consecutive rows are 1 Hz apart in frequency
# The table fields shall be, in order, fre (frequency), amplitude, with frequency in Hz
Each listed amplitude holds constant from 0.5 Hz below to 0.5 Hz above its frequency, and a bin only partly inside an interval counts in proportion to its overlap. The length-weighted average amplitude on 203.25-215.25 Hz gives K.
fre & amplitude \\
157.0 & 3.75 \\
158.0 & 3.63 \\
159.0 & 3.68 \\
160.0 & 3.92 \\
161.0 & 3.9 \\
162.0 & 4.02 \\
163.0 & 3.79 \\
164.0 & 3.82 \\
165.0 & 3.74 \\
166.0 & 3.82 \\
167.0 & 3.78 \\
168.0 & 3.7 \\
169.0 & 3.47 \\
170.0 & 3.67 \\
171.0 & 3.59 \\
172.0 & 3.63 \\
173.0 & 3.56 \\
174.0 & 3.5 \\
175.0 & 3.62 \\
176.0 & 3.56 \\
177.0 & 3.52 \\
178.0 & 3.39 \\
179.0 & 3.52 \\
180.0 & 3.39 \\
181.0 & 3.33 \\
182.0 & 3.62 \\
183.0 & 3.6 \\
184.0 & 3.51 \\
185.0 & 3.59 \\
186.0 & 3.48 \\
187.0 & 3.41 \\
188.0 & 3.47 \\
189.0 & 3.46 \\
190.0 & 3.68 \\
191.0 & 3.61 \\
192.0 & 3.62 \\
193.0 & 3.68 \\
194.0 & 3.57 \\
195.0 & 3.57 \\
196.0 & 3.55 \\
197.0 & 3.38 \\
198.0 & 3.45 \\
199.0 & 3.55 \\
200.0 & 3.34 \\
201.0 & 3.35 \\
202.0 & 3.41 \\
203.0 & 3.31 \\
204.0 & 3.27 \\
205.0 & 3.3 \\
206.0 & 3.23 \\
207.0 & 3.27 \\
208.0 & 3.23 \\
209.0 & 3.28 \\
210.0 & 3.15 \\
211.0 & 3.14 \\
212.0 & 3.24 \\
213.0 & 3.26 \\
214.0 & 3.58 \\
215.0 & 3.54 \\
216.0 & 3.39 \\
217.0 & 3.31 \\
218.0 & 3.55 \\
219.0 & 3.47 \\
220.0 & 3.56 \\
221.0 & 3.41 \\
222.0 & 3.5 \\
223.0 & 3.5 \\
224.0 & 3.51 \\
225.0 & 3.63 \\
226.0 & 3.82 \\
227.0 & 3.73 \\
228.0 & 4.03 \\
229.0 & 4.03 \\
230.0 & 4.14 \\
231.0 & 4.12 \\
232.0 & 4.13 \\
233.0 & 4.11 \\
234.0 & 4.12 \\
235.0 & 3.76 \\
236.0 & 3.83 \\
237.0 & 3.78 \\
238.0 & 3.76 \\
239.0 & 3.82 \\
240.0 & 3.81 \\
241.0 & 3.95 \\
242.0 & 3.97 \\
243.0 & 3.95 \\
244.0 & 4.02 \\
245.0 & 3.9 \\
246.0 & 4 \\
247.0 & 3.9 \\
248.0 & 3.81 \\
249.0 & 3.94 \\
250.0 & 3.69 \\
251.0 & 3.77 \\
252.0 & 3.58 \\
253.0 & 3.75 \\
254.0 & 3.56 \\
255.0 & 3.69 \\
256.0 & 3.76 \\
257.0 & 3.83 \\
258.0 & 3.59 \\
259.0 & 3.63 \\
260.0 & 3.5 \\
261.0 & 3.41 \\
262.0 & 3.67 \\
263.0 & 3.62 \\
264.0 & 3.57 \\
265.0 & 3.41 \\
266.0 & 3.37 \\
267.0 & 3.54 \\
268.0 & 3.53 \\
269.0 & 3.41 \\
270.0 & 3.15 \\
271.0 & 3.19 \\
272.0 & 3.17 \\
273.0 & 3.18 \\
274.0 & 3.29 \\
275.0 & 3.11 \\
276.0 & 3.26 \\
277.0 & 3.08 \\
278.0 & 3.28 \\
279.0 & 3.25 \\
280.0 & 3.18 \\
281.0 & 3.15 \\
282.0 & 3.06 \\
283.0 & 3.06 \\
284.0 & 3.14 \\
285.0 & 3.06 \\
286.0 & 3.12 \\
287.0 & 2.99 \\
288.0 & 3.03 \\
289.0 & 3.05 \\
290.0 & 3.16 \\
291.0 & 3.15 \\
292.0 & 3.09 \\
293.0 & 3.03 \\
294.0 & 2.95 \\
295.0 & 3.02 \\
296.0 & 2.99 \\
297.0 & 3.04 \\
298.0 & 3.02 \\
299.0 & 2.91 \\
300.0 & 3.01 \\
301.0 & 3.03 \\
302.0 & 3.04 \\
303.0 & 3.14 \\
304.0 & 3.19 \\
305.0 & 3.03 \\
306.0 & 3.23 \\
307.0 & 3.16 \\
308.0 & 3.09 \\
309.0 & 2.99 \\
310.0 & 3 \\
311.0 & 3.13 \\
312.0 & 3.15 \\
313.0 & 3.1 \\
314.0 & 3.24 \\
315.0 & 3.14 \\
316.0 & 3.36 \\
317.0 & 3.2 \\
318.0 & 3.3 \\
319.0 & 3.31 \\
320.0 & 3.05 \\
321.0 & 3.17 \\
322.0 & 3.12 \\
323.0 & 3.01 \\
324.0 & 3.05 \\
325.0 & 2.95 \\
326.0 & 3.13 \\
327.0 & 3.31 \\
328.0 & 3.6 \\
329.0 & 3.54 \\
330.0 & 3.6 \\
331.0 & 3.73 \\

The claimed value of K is 3.29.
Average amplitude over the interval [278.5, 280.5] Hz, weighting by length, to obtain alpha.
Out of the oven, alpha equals 3.21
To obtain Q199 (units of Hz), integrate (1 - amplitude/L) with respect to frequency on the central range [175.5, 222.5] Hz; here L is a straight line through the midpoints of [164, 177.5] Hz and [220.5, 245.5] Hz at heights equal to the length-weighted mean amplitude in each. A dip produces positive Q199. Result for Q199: 3.7 Hz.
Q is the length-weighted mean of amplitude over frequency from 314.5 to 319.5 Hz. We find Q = 3.26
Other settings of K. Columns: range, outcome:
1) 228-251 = 3.93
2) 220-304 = 3.48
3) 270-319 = 3.12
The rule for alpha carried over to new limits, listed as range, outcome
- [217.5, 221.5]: 3.5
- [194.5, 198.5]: 3.49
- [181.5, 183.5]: 3.61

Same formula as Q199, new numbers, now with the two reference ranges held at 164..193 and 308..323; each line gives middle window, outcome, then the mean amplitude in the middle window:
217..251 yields -4.2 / 3.82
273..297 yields 1.0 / 3.11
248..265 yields -1.6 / 3.66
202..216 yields 0.7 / 3.3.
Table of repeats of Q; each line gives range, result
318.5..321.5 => 3.18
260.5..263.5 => 3.57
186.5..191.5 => 3.53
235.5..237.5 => 3.8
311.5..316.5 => 3.2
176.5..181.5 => 3.43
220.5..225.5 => 3.51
